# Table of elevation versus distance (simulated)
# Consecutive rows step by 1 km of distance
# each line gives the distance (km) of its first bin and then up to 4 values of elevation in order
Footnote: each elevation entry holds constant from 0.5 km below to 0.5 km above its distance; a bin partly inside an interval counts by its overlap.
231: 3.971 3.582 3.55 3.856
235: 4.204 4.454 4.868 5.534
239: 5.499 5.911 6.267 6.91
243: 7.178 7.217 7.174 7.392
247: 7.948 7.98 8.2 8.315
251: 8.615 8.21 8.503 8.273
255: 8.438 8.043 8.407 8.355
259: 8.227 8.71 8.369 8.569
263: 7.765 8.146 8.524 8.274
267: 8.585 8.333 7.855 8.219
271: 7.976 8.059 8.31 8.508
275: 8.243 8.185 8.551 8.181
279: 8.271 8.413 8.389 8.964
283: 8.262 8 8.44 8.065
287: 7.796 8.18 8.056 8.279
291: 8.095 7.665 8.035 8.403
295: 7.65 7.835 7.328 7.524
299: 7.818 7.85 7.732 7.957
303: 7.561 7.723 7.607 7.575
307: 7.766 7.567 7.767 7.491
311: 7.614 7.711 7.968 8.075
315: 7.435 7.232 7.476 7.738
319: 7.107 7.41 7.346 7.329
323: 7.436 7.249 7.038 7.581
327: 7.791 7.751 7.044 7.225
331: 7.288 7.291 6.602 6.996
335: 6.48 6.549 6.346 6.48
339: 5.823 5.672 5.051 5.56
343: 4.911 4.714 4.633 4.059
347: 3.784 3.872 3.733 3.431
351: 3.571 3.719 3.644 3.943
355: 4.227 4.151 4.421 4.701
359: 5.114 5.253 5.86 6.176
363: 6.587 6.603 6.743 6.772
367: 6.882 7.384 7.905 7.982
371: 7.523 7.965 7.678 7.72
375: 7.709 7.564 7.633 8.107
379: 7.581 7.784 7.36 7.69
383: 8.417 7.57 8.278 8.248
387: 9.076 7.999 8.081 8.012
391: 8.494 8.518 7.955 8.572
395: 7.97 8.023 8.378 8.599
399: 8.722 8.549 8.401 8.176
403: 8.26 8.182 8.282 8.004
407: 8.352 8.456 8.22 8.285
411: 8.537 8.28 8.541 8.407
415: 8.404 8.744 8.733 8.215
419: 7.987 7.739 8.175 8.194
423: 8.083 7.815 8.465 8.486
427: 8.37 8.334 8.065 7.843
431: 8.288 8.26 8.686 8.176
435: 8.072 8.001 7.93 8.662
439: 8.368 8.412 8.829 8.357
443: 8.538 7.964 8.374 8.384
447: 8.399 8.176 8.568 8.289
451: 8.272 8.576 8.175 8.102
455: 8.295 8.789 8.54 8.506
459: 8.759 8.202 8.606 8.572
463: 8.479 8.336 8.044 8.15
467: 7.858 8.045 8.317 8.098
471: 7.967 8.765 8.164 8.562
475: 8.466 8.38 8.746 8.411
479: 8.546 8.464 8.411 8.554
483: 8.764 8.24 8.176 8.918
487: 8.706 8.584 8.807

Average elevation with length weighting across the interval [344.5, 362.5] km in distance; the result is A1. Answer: 4.35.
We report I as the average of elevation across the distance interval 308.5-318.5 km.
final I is 7.65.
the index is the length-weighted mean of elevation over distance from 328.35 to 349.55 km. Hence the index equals 5.73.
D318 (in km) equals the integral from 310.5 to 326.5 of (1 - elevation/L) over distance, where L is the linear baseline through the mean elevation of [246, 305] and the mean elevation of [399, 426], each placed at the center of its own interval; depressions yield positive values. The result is 1.4 km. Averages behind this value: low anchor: 8.15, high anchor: 8.3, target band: 7.48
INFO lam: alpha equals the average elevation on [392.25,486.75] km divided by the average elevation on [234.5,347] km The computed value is 1.1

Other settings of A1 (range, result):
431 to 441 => 8.31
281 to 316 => 7.87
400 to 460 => 8.32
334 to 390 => 6.25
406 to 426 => 8.29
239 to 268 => 7.91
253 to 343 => 7.71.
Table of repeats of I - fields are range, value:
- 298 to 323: 7.61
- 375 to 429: 8.21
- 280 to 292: 8.21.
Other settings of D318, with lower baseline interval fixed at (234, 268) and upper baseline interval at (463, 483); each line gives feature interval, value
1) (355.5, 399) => 3.14 km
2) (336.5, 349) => 4.47 km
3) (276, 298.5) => -1.54 km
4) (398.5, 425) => -0.67 km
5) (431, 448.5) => -0.25 km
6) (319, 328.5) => 0.39 km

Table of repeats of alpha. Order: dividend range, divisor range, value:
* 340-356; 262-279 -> 0.51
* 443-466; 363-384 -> 1.11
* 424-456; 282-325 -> 1.07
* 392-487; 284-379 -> 1.23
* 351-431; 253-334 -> 0.96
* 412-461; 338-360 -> 1.86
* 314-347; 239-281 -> 0.83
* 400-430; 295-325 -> 1.09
